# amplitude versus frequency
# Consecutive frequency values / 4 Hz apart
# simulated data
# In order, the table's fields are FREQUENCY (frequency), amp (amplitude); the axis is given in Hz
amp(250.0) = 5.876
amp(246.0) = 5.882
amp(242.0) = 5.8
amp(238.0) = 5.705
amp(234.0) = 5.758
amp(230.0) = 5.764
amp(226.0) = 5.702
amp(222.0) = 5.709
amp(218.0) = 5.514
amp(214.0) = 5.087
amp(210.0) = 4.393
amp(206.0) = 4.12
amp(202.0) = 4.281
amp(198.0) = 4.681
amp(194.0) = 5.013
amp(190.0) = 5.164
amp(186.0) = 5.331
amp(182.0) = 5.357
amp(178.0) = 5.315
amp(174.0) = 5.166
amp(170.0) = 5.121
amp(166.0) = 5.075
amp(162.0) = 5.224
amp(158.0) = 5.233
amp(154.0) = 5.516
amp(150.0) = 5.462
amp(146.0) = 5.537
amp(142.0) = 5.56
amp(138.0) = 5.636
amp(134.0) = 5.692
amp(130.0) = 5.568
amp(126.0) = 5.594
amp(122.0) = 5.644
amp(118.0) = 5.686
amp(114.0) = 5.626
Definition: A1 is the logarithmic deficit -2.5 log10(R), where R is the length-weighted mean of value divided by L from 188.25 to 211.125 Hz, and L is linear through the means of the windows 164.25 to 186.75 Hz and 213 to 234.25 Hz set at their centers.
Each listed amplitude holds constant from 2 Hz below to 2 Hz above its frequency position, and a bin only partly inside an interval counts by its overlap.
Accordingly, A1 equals 0.17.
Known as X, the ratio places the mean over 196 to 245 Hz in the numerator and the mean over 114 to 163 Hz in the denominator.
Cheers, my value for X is 0.9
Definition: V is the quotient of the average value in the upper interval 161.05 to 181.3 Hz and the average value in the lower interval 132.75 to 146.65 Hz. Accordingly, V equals 0.93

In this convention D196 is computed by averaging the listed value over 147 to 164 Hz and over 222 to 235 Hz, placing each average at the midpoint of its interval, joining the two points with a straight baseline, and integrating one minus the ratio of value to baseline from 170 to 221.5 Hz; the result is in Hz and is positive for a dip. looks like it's 5.44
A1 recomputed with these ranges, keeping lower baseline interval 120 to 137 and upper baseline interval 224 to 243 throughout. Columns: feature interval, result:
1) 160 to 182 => 0.10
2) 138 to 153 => 0.02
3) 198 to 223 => 0.19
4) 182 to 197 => 0.11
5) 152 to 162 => 0.06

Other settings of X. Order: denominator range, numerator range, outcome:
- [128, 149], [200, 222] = 0.85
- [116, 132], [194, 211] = 0.79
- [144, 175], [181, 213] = 0.90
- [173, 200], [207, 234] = 1.04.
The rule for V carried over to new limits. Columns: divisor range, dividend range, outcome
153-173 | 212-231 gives 1.06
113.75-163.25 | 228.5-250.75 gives 1.05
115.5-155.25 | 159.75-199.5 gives 0.92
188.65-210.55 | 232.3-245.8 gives 1.25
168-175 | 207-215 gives 0.90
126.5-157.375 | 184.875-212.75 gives 0.85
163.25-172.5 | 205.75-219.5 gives 0.95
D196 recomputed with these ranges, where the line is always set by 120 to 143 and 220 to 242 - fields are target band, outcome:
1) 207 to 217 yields 1.7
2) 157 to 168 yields 0.9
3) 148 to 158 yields 0.4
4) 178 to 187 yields 0.5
